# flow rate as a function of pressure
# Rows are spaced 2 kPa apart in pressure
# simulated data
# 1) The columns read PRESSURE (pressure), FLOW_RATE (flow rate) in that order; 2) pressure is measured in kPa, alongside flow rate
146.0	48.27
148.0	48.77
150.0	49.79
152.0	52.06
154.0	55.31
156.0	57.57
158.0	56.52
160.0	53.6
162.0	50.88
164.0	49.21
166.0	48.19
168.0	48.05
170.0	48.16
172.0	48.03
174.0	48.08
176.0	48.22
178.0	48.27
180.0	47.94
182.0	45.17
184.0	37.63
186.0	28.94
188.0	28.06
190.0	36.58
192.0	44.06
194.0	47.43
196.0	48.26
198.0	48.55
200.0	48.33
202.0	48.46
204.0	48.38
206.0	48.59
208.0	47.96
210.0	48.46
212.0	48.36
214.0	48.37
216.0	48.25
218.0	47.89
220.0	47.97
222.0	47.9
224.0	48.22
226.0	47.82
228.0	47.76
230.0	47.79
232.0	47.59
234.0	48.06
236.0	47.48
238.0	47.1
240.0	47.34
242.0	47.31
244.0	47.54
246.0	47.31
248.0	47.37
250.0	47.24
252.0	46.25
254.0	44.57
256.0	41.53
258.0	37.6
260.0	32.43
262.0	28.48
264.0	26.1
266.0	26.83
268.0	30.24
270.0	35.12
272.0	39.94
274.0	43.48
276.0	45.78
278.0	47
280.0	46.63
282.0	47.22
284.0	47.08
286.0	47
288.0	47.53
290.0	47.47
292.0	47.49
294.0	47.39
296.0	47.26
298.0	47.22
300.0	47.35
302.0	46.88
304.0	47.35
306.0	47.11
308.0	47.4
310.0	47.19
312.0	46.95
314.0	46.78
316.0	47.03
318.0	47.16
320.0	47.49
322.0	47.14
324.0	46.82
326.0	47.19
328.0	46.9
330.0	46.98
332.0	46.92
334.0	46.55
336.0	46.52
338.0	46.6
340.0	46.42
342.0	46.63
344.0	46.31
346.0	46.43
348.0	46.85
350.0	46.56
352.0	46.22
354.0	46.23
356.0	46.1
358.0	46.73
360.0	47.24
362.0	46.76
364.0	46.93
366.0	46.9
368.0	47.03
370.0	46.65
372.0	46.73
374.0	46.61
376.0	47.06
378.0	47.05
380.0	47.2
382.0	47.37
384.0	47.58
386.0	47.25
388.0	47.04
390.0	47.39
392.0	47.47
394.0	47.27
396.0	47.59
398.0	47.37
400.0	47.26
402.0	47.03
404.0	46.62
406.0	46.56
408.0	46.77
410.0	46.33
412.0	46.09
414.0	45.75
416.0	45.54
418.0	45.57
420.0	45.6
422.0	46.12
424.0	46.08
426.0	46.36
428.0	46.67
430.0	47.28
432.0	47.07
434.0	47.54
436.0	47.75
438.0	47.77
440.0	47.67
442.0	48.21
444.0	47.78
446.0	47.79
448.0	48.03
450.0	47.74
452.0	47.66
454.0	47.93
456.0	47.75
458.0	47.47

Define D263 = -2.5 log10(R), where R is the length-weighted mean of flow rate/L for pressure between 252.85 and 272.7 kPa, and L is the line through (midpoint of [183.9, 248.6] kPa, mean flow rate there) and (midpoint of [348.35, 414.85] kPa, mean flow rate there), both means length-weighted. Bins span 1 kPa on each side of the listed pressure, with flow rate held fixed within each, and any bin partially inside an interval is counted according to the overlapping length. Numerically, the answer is 0.326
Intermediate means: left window 46.1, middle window 34.3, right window 46.9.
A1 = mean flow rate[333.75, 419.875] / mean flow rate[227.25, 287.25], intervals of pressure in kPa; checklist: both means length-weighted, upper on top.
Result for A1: 1.09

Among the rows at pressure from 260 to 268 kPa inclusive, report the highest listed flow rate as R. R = 32.43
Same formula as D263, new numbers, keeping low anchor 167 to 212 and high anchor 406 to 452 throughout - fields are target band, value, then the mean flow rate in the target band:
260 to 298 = 0.11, 41.5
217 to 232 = -0.06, 47.9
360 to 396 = -0.01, 47.1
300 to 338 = -0.02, 47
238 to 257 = -0.02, 46.3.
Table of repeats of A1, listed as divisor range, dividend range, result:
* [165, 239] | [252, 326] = 0.94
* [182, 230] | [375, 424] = 1.03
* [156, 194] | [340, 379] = 1.02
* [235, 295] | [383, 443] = 1.10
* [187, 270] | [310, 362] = 1.06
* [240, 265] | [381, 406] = 1.14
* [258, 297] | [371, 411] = 1.15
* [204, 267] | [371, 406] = 1.06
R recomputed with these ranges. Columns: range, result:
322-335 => 47.19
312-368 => 47.49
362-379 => 47.06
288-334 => 47.53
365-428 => 47.59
